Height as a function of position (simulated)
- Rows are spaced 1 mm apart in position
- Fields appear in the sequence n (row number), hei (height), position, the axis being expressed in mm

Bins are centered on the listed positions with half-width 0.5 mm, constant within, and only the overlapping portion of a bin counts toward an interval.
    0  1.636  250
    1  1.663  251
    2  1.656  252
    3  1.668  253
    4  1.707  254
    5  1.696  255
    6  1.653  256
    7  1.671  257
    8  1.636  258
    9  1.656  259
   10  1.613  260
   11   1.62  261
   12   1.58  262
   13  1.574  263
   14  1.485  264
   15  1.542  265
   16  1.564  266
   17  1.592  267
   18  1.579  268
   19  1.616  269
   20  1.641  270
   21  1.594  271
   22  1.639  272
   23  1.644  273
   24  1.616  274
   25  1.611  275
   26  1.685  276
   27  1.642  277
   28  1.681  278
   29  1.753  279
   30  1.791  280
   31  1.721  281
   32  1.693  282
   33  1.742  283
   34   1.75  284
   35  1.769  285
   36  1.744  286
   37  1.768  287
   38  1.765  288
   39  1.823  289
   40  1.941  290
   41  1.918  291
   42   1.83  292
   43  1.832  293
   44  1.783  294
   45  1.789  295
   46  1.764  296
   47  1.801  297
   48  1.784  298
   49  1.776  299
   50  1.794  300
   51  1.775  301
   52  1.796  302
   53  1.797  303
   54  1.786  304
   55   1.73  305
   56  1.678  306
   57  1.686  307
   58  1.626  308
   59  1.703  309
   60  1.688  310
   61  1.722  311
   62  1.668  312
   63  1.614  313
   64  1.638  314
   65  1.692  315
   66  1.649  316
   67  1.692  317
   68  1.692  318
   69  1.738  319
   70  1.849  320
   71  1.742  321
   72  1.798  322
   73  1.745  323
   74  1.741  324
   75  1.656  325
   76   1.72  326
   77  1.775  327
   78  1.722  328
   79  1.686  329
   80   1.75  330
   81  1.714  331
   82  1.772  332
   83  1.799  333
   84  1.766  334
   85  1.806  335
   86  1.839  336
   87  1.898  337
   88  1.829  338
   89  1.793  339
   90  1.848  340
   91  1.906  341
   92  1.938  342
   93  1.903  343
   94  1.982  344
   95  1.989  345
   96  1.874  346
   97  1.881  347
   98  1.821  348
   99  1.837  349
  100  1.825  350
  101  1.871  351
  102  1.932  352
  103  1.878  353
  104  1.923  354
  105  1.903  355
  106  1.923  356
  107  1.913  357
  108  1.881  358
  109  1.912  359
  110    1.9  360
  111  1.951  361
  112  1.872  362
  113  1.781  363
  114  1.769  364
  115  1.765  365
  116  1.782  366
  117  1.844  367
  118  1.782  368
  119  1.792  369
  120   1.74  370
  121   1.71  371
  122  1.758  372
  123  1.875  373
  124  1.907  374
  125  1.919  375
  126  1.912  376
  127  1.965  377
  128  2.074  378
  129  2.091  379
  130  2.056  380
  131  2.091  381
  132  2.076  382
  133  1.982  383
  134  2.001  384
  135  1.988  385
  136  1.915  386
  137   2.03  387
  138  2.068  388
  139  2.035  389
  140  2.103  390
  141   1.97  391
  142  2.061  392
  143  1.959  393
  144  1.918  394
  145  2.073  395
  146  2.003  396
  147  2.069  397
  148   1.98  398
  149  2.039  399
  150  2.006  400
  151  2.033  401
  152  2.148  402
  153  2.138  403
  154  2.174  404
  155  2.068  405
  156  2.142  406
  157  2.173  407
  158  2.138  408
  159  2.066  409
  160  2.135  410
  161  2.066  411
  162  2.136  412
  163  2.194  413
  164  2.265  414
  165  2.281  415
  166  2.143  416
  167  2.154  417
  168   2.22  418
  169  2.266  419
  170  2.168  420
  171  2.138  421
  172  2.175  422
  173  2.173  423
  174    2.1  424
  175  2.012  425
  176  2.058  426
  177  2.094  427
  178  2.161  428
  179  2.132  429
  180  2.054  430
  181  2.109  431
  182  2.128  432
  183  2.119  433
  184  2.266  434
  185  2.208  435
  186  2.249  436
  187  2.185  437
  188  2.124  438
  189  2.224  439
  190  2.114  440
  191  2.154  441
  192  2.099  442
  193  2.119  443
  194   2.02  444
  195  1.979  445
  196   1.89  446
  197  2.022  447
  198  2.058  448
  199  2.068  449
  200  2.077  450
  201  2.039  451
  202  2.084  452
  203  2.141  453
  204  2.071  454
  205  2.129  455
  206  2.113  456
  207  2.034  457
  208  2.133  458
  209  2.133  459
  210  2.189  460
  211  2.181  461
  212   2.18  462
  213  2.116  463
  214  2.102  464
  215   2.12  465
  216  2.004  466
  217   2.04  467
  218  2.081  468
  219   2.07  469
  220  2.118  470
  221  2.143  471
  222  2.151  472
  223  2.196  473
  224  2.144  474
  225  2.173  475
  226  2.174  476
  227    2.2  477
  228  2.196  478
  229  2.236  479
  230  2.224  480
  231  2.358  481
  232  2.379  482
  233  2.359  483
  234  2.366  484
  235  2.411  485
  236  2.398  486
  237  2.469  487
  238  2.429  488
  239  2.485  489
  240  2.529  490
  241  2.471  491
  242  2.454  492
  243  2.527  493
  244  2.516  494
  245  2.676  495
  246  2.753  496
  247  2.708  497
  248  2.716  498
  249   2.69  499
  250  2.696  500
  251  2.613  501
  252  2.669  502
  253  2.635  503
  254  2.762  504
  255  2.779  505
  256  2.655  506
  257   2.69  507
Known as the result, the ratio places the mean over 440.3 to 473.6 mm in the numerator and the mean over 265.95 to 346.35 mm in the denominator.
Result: 1.20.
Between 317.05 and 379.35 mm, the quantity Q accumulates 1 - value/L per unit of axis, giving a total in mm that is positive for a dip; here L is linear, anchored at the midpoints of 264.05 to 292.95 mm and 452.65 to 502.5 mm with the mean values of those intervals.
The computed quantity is 2.5 mm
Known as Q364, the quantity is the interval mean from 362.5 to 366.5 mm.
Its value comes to 1.77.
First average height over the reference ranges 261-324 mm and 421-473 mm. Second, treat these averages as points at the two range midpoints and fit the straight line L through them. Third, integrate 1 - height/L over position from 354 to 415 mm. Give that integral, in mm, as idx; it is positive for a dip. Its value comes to -1.1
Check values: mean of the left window 1.71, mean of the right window 2.11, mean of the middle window 1.99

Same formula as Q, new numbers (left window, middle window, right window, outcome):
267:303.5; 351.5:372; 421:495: 0.95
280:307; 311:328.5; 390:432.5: 1.32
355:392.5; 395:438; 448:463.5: -2.35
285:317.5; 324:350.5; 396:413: 0.75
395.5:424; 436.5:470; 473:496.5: 2.70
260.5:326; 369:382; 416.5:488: 0.10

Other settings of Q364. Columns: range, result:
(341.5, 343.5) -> 1.92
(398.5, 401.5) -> 2.03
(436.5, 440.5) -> 2.16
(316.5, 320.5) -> 1.74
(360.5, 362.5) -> 1.91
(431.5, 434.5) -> 2.17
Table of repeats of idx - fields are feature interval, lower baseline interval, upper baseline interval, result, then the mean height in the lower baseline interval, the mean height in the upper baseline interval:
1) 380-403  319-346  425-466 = -0.7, 1.81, 2.11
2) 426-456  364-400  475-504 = 1.8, 1.95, 2.48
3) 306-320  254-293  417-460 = 0.8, 1.68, 2.12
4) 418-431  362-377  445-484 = -0.8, 1.82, 2.14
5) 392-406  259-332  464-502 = 0.1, 1.71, 2.36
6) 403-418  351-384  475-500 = -0.4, 1.9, 2.45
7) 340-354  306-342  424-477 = -0.7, 1.74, 2.11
